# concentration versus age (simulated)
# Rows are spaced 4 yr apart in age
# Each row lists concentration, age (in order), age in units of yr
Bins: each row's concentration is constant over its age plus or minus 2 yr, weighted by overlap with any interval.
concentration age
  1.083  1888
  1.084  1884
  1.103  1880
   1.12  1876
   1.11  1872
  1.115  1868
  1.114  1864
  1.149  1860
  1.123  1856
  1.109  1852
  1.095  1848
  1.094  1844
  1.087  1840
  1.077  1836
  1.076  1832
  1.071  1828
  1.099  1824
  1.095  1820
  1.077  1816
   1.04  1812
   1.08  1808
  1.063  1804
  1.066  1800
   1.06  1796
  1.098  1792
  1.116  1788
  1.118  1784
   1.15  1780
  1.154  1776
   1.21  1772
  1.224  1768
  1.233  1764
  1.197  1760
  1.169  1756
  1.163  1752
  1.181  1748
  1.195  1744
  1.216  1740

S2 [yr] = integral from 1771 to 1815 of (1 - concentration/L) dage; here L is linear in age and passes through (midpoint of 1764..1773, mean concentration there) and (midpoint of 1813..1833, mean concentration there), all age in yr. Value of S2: 2.2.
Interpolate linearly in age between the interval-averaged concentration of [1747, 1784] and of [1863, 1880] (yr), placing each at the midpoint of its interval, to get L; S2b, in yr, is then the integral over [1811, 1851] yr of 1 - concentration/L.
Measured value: 2.0 yr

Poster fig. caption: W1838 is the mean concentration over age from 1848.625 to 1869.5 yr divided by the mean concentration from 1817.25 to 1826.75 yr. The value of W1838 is 1.0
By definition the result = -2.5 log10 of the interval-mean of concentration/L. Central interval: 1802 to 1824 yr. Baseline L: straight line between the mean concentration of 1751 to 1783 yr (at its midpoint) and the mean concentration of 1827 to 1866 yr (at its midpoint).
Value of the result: 0.06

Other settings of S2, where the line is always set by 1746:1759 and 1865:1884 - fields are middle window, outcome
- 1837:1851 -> 0.4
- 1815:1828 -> 0.6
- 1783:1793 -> 0.4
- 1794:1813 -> 1.4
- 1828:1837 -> 0.4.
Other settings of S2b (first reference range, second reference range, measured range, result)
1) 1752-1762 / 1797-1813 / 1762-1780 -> -0.8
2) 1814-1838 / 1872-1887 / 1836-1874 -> -0.5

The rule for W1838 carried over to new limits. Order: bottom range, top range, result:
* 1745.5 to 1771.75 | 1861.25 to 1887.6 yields 0.93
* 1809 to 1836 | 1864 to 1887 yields 1.03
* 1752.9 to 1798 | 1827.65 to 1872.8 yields 0.95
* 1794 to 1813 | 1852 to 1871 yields 1.06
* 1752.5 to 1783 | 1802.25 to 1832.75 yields 0.91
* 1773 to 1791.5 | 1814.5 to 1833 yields 0.95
